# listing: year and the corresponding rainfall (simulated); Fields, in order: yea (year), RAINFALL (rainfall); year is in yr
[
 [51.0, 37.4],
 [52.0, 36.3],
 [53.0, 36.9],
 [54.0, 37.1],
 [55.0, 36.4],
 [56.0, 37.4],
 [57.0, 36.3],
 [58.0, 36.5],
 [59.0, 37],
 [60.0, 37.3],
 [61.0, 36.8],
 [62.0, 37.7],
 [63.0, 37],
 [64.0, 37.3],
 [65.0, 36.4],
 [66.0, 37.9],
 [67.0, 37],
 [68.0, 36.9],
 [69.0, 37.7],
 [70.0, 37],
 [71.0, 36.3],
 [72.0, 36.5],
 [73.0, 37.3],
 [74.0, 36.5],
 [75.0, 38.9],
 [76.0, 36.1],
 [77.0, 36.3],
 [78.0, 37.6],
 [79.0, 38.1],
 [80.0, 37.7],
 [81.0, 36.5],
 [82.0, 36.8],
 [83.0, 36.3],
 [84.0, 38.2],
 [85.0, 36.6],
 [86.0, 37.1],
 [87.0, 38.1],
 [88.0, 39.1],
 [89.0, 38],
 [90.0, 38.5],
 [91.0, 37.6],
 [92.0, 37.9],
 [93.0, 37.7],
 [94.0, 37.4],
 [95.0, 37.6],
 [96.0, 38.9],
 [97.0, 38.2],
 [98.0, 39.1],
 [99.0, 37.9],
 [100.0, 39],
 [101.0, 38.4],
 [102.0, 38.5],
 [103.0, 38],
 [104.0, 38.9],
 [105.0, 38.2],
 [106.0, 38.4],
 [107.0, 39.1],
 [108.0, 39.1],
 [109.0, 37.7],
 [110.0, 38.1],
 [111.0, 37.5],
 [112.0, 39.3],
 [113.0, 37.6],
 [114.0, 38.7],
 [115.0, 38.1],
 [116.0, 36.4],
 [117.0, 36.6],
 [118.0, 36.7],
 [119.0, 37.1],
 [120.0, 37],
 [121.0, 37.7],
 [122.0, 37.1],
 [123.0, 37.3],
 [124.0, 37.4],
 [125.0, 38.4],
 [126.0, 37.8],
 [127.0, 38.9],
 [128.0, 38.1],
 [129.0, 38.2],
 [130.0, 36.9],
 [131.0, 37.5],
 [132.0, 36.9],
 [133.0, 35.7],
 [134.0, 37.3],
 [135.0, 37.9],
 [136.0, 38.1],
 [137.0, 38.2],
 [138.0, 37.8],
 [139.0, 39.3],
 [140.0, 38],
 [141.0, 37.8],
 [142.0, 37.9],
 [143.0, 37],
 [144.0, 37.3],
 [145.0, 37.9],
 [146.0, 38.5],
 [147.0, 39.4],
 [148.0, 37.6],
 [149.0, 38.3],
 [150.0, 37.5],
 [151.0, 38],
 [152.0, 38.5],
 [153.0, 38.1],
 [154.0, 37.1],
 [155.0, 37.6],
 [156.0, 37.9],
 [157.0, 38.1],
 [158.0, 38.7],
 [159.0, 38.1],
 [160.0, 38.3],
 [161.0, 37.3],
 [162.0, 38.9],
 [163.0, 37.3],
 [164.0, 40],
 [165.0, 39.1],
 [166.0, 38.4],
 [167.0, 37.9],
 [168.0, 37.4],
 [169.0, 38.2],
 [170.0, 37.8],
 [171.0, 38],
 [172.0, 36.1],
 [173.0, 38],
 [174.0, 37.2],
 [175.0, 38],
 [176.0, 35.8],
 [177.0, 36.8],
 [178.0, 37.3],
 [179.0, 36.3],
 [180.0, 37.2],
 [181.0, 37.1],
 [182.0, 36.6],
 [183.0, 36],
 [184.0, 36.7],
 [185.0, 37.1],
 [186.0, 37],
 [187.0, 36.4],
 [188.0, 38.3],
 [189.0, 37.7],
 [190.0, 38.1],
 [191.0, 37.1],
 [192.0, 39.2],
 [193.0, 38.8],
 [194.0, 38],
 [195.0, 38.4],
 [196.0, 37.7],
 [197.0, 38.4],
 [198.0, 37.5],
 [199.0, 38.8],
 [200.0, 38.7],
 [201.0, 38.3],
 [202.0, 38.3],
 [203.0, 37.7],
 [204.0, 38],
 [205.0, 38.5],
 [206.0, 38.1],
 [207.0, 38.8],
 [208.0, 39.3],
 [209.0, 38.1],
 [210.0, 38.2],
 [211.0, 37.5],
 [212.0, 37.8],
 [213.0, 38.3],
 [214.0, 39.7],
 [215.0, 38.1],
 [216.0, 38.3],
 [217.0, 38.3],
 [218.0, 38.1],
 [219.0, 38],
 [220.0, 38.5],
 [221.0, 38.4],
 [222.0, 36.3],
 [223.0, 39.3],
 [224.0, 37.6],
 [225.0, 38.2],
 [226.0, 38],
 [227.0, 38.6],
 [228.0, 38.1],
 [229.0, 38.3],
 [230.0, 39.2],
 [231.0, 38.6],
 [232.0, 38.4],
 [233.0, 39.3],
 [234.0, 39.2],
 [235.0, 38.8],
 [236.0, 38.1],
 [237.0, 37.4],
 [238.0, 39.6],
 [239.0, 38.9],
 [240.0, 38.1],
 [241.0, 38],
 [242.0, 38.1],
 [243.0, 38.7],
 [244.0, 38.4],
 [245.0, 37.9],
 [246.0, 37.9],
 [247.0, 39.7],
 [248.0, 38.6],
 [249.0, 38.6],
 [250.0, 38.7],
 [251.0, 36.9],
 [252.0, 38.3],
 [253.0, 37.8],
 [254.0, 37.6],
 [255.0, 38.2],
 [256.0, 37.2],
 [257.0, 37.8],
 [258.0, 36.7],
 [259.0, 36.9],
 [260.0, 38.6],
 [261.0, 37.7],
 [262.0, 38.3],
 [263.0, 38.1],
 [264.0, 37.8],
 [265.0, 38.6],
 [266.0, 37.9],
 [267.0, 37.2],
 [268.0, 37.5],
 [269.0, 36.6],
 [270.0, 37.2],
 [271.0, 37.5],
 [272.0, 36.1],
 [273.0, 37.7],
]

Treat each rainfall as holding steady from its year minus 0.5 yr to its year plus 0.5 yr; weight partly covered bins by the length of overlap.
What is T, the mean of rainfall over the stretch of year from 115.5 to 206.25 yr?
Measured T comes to 37.7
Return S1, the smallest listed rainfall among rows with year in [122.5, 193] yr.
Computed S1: 35.7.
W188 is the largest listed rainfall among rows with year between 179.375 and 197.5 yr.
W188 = 39.2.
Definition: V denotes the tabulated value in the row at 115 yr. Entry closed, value 38.1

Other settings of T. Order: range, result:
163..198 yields 37.6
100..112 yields 38.4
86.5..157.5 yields 37.9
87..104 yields 38.3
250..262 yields 37.7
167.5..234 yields 37.9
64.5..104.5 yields 37.6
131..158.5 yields 37.9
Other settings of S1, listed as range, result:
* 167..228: 35.8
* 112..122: 36.4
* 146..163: 37.1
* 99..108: 37.9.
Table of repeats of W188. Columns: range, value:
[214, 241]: 39.7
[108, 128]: 39.3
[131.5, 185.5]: 40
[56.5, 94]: 39.1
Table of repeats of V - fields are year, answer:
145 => 37.9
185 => 37.1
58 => 36.5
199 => 38.8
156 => 37.9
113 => 37.6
